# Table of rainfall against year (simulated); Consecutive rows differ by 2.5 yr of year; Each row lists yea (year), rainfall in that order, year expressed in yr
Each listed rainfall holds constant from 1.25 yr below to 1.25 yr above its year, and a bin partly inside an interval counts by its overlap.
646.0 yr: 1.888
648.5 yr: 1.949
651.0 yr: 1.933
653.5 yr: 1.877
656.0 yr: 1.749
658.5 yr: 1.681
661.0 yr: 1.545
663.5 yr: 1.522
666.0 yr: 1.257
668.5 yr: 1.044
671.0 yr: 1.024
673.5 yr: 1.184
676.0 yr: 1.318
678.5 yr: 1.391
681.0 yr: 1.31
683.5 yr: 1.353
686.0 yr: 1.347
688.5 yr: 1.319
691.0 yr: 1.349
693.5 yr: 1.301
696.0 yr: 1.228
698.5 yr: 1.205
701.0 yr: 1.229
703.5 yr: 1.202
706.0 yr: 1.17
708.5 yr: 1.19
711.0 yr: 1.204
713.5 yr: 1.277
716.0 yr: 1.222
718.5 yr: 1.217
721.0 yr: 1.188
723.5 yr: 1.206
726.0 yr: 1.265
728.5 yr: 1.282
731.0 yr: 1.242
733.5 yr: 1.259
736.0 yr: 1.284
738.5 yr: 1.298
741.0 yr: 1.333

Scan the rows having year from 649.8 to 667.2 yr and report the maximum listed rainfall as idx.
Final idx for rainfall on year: 1.933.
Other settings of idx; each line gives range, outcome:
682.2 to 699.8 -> 1.353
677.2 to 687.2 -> 1.391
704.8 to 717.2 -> 1.277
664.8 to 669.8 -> 1.257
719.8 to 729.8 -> 1.282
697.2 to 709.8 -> 1.229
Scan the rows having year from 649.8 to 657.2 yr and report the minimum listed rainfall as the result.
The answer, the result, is 1.749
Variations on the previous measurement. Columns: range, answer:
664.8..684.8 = 1.024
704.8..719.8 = 1.17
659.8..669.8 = 1.044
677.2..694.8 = 1.301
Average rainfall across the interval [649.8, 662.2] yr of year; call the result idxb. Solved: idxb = 1.76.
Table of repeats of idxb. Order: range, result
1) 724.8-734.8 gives 1.26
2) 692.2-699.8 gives 1.25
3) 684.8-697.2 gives 1.31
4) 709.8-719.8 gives 1.23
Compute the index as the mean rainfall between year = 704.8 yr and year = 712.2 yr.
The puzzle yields 1.19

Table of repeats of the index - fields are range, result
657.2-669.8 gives 1.41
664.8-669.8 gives 1.15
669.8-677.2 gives 1.18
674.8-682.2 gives 1.34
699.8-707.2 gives 1.2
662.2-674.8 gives 1.21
